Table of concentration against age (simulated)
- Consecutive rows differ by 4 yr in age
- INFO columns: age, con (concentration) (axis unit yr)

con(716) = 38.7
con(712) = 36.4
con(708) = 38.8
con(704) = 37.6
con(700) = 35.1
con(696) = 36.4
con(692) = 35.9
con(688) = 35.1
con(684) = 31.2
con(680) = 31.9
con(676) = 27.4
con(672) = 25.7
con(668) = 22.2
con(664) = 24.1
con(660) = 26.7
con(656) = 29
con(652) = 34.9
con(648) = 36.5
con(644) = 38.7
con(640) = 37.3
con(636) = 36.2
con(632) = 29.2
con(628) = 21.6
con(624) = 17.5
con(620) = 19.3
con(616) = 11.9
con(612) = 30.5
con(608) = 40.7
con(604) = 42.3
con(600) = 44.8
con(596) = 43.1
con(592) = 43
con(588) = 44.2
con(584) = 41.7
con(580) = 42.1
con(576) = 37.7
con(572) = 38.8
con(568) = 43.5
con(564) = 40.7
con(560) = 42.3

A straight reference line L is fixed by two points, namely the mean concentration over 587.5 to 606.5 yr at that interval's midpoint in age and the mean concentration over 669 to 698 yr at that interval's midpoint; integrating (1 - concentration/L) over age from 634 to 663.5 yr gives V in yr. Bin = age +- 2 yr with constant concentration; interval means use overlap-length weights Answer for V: 2.23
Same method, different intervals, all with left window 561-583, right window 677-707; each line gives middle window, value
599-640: 9.6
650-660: 1.5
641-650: -0.1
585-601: -1.6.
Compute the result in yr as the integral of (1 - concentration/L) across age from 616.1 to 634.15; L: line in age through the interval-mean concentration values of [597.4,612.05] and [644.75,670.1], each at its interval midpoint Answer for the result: 7.6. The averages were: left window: 40.9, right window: 29.4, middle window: 21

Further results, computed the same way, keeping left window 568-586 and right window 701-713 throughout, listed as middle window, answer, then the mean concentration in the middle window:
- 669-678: 2.9 yr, 26.1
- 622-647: 5.6 yr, 30.3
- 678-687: 1.4 yr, 31.9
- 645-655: 0.9 yr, 35.3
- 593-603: -0.9 yr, 43.7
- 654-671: 5.7 yr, 25.5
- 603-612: 0.2 yr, 39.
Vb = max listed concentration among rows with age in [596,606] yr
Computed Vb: 44.8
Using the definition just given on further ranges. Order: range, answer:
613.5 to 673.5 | 38.7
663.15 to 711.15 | 38.8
